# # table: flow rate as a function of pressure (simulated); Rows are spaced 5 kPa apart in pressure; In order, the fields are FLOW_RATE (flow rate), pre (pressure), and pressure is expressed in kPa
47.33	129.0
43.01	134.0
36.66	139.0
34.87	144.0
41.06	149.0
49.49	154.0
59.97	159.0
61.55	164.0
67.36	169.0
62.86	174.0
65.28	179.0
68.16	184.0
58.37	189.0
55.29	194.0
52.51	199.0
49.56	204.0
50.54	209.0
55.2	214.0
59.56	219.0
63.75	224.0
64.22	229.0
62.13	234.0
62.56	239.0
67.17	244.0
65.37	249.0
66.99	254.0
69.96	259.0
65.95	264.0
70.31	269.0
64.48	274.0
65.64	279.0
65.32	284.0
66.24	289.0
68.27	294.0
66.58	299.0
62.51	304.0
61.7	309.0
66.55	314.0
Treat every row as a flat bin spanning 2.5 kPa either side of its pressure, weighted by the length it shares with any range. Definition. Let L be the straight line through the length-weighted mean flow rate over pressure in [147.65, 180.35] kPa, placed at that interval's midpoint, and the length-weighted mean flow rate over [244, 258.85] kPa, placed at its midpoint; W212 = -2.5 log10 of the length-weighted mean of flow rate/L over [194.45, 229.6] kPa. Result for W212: 0.13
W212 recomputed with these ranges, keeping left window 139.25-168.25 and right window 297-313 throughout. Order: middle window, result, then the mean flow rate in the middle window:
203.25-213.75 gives 0.070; 51.2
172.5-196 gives -0.186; 62.1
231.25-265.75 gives -0.127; 65.7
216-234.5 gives -0.110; 62.3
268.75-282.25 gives -0.088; 66.1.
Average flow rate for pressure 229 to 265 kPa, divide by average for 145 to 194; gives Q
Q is 1.1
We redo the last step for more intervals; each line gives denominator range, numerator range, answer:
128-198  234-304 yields 1.23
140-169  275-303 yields 1.31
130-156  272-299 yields 1.60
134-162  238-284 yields 1.49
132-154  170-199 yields 1.54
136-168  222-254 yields 1.34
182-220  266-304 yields 1.19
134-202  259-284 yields 1.23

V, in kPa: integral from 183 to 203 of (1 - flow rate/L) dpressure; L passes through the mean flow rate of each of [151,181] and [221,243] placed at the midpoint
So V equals 1.5 kPa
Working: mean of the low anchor 60.7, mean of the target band 57.2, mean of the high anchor 63.4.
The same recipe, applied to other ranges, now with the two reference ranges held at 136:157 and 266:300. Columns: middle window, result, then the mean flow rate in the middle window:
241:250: -0.99 kPa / 66.2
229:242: -1.16 kPa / 62.9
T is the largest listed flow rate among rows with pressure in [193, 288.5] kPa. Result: 70.31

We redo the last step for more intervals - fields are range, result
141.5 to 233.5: 68.16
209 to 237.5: 64.22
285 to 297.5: 68.27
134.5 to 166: 61.55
